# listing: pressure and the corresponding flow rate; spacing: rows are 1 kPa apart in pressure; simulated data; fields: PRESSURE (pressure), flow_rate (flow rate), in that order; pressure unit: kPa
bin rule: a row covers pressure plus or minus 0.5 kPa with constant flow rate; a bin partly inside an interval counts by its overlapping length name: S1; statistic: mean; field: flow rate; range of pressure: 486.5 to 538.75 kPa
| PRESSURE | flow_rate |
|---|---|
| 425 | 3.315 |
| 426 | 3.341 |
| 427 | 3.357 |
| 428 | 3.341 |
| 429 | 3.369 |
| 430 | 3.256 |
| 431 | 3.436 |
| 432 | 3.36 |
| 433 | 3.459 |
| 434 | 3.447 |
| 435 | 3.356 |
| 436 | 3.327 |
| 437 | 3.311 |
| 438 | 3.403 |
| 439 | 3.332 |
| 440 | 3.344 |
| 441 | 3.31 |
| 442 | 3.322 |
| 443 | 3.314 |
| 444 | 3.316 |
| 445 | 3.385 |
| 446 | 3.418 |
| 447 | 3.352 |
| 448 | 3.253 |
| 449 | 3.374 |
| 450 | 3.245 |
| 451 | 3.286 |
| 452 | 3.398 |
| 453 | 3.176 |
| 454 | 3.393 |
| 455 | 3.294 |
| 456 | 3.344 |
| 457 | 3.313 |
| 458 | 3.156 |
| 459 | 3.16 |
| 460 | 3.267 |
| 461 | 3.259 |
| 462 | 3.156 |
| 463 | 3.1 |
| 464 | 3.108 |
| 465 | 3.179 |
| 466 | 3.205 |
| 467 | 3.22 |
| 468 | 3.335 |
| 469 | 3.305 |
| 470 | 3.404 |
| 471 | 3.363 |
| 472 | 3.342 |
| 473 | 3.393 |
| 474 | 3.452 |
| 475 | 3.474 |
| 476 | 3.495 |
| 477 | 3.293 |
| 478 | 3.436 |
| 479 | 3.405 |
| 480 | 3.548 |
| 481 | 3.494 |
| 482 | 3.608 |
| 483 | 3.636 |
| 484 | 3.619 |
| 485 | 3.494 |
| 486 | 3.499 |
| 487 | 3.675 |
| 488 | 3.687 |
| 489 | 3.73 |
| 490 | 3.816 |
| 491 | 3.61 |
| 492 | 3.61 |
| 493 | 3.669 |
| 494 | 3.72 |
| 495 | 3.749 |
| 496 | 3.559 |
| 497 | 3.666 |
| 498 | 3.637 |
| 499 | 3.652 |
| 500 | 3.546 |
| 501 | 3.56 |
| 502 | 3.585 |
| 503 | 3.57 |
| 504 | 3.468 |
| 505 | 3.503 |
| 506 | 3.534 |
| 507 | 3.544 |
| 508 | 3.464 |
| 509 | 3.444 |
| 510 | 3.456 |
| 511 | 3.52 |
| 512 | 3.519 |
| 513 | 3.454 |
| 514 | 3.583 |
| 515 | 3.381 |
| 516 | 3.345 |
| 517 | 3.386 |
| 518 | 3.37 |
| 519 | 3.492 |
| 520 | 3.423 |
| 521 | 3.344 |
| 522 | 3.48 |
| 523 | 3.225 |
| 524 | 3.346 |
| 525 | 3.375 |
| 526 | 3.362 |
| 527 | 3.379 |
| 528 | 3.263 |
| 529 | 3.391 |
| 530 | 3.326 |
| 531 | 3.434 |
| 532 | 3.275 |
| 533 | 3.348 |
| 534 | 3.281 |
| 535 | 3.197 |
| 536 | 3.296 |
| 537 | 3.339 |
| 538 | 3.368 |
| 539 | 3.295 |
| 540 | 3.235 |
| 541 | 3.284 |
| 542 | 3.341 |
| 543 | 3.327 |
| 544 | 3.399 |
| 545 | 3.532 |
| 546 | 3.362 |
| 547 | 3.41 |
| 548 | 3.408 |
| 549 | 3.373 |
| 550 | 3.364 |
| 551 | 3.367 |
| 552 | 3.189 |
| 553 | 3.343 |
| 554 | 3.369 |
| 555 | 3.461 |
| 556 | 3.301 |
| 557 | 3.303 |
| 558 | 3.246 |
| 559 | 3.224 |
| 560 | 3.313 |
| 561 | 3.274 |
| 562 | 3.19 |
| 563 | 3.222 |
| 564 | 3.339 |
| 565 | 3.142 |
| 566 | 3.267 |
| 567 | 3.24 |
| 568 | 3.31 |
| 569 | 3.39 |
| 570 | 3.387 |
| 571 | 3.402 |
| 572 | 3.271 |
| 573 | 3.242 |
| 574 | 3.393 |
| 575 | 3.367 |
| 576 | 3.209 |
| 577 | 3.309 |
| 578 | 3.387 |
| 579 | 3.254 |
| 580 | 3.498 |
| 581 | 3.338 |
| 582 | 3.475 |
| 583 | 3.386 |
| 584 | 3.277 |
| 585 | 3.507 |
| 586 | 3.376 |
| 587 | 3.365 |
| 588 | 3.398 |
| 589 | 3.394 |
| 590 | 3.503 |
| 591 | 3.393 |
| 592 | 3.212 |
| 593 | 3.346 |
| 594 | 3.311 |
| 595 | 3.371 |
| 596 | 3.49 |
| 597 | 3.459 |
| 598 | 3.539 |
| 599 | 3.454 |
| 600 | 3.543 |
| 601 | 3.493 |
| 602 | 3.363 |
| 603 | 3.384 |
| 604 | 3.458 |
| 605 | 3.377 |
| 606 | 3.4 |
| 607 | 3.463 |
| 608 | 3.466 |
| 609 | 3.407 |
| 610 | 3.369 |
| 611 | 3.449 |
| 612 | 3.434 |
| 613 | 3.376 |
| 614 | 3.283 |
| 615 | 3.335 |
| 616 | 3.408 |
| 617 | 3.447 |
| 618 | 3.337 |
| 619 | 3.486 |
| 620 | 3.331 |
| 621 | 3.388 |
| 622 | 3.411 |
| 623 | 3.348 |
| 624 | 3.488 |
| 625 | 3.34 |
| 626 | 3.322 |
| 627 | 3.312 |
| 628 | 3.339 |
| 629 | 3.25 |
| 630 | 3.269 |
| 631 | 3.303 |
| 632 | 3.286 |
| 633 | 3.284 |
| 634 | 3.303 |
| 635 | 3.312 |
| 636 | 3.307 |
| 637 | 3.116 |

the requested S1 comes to 3.48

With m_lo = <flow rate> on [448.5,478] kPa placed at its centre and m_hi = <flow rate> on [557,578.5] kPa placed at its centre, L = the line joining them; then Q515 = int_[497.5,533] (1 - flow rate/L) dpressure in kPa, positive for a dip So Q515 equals -1.64 kPa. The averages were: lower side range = 3.3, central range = 3.45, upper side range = 3.29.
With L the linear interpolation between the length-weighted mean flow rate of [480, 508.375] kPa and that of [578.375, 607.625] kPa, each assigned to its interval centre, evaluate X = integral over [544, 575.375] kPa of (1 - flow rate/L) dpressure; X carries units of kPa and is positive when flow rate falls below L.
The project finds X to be 1.4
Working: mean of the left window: 3.6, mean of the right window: 3.41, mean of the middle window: 3.32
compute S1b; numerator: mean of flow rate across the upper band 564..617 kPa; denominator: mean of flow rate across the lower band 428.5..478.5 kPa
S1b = 1.02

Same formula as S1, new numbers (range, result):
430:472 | 3.3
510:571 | 3.35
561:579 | 3.3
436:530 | 3.42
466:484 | 3.42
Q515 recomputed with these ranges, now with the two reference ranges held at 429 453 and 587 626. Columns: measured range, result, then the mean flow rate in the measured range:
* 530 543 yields 0.27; 3.31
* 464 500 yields -1.59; 3.51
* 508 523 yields -0.29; 3.44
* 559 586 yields 0.56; 3.32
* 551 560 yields 0.21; 3.31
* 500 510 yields -0.44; 3.52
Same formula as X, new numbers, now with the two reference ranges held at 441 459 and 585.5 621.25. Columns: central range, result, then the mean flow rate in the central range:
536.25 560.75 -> 0.2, 3.34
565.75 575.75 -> 0.2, 3.33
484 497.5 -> -1.3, 3.65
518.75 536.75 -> 0.1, 3.34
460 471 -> 0.3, 3.24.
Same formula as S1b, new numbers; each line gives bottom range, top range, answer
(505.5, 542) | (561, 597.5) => 0.99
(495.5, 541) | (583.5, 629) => 0.99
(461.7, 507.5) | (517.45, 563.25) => 0.95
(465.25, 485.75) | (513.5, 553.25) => 0.98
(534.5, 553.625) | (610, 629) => 1.01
